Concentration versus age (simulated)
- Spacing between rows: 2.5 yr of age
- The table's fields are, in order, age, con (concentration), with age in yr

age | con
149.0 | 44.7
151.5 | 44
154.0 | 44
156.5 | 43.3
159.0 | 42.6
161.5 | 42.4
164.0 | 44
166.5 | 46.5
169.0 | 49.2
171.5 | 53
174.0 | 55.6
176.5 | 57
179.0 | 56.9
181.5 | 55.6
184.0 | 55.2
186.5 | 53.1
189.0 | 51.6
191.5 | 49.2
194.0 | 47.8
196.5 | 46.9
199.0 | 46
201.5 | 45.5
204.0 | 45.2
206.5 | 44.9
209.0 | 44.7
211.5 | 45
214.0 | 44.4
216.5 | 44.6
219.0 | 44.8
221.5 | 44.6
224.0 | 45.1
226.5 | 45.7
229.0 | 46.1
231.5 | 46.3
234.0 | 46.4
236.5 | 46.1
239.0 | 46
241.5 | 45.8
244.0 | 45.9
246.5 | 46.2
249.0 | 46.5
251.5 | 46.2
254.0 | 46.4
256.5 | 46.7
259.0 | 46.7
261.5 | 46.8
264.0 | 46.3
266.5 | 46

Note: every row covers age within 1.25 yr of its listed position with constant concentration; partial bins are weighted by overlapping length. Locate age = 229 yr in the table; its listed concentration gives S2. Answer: 46.1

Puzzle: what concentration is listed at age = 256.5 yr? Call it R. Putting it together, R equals 46.7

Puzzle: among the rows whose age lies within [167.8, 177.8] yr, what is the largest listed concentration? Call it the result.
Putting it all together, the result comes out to 57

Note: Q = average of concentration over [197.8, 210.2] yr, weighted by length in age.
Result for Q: 45.3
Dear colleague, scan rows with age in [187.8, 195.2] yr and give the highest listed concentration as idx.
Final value 51.6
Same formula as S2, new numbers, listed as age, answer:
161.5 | 42.4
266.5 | 46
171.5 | 53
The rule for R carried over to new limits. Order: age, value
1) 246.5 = 46.2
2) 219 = 44.8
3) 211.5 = 45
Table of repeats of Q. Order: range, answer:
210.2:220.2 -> 44.7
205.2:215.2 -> 44.8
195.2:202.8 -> 46.1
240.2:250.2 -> 46.1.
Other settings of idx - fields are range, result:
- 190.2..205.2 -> 49.2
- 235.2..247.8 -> 46.2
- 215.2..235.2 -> 46.4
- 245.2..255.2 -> 46.5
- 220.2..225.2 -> 45.1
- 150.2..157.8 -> 44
